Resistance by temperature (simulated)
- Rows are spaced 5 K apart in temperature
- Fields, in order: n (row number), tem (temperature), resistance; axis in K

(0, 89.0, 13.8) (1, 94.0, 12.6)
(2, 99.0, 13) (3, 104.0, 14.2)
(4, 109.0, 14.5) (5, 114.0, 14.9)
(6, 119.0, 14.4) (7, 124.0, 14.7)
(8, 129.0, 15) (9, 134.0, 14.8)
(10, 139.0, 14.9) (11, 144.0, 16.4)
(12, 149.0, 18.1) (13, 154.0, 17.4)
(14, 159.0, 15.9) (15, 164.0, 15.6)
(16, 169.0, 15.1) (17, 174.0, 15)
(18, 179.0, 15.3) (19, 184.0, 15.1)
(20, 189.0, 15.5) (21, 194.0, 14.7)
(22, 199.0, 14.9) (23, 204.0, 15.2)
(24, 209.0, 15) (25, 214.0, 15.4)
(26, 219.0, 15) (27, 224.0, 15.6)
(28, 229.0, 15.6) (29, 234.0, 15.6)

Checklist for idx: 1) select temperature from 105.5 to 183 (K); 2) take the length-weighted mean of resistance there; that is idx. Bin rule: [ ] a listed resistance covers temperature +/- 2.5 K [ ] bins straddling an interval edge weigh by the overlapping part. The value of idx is 15.4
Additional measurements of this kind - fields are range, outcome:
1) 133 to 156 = 16.4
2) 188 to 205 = 15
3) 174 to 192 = 15.2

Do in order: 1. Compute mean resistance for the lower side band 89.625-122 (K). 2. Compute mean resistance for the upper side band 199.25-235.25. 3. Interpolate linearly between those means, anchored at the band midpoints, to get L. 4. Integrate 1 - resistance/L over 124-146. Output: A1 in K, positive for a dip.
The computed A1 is -1.4 K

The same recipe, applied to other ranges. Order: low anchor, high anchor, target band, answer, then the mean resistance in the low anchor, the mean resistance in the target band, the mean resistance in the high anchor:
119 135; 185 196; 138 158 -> -2.54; 14.8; 16.8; 15.1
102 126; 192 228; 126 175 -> -3.53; 14.5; 15.8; 15.1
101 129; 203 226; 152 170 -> -1.42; 14.6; 16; 15.2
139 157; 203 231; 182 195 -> 0.67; 16.9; 15.1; 15.3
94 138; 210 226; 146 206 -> -3.08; 14.3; 15.7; 15.3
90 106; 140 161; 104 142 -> 0.54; 13.3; 14.7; 16.8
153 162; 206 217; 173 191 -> 0.74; 16.5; 15.2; 15.2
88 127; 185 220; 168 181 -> -0.30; 14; 15.1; 15.1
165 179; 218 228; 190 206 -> 0.31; 15.2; 15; 15.4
